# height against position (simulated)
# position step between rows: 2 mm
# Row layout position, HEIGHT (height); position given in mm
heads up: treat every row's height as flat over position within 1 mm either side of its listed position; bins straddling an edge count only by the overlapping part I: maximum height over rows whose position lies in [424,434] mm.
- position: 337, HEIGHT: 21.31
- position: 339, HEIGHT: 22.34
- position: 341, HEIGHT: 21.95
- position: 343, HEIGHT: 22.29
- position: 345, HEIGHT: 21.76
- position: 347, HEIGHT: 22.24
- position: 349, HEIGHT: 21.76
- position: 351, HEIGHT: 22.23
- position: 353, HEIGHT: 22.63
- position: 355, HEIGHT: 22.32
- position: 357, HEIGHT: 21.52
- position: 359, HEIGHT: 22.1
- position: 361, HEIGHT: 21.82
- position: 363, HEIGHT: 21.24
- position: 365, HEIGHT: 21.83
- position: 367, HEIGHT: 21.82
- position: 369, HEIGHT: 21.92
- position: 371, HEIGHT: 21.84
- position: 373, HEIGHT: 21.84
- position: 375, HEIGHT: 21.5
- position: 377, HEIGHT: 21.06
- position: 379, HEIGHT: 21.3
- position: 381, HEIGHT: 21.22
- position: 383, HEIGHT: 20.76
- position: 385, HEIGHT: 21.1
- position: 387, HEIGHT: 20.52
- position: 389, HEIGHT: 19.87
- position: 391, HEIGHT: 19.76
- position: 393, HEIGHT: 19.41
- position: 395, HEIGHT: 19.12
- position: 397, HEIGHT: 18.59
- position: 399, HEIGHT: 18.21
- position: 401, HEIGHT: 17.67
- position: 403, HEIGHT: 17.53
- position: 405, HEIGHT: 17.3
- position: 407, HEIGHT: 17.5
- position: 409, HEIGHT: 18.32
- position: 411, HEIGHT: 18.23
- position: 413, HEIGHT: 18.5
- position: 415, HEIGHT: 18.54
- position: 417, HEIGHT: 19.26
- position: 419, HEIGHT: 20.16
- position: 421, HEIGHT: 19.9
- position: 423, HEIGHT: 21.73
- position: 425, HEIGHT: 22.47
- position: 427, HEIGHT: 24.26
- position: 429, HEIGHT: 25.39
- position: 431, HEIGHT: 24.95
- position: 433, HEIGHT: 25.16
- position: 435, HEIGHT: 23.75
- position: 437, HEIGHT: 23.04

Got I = 25.39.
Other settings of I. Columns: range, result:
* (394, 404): 19.12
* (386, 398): 20.52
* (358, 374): 22.1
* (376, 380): 21.3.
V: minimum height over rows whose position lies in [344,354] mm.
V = 21.76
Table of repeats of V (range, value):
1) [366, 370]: 21.82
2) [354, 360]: 21.52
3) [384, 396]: 19.12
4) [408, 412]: 18.23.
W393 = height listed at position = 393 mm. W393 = 19.41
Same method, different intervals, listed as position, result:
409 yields 18.32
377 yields 21.06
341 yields 21.95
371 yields 21.84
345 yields 21.76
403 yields 17.53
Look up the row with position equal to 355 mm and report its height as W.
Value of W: 22.32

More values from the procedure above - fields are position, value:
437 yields 23.04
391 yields 19.76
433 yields 25.16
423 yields 21.73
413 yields 18.5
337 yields 21.31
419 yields 20.16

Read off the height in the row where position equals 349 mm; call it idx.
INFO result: 21.76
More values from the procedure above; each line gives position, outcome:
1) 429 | 25.39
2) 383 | 20.76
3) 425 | 22.47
